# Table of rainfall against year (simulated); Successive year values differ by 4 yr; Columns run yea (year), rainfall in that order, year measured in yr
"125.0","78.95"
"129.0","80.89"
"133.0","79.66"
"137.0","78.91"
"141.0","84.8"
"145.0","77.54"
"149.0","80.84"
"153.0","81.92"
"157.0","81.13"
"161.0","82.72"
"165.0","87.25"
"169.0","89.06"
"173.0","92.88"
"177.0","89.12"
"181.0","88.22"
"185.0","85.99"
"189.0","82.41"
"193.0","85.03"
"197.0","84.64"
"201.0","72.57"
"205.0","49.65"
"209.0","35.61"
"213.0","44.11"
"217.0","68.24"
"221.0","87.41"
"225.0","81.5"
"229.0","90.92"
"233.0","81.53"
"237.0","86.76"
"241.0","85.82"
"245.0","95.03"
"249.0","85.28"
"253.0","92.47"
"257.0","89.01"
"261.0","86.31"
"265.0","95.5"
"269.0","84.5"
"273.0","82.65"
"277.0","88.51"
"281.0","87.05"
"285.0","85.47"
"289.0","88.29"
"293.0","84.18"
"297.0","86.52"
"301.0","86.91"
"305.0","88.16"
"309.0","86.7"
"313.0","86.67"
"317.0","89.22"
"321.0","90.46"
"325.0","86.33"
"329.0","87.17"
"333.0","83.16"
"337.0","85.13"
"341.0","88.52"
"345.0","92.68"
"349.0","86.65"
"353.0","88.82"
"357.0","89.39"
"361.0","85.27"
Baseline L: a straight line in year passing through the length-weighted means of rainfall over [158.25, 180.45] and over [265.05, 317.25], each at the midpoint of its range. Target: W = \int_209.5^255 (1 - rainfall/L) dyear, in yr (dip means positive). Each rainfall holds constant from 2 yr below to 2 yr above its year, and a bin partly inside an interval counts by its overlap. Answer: 3.7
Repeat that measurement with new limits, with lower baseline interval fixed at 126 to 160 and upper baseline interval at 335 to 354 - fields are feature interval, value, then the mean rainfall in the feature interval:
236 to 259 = -1.2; 89.2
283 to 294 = 0.0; 86.1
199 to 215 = 6.3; 50.5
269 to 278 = 0.1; 85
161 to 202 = -1.9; 85.9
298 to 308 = -0.1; 87.3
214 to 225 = 1.1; 75.4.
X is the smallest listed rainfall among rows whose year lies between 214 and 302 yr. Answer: 68.24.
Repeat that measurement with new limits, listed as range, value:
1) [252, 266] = 86.31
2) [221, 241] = 81.5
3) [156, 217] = 35.61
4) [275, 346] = 83.16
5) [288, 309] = 84.18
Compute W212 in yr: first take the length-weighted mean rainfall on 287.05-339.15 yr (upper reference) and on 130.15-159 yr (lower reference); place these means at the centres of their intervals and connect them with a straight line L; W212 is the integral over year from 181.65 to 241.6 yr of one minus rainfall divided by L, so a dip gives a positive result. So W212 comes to 6.0 yr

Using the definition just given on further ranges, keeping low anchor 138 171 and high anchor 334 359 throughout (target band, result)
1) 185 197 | 0.0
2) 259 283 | -0.3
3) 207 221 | 4.9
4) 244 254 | -0.6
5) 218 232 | 0.0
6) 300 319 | -0.1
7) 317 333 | 0.0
